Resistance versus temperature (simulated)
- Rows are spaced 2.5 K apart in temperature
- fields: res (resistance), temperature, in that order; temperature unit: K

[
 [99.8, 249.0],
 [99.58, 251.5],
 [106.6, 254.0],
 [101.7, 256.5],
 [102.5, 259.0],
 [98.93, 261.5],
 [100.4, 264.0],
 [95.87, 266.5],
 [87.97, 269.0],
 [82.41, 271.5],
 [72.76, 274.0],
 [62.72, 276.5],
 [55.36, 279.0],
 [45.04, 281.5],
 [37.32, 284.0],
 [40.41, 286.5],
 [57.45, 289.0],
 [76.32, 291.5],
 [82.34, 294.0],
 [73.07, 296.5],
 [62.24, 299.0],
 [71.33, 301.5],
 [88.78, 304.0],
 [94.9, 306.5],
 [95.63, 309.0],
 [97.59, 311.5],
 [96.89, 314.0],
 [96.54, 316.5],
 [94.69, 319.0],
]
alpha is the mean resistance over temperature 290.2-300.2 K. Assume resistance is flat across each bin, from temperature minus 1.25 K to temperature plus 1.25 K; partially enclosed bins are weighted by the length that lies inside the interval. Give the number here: 73.5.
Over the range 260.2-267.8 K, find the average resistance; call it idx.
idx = 98.4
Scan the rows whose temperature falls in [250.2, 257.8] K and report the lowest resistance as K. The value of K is 99.58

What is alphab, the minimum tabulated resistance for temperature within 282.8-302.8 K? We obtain 37.32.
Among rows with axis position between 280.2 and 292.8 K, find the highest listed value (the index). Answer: 76.32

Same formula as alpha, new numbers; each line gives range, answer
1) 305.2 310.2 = 95.2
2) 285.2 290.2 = 48.7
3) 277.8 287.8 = 44.5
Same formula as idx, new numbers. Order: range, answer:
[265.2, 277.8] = 80.3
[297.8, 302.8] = 67.1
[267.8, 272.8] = 85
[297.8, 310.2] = 82.6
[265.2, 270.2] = 92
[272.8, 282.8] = 58.8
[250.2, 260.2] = 103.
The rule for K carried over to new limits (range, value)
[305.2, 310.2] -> 94.9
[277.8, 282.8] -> 45.04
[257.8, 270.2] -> 87.97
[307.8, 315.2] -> 95.63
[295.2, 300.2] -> 62.24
